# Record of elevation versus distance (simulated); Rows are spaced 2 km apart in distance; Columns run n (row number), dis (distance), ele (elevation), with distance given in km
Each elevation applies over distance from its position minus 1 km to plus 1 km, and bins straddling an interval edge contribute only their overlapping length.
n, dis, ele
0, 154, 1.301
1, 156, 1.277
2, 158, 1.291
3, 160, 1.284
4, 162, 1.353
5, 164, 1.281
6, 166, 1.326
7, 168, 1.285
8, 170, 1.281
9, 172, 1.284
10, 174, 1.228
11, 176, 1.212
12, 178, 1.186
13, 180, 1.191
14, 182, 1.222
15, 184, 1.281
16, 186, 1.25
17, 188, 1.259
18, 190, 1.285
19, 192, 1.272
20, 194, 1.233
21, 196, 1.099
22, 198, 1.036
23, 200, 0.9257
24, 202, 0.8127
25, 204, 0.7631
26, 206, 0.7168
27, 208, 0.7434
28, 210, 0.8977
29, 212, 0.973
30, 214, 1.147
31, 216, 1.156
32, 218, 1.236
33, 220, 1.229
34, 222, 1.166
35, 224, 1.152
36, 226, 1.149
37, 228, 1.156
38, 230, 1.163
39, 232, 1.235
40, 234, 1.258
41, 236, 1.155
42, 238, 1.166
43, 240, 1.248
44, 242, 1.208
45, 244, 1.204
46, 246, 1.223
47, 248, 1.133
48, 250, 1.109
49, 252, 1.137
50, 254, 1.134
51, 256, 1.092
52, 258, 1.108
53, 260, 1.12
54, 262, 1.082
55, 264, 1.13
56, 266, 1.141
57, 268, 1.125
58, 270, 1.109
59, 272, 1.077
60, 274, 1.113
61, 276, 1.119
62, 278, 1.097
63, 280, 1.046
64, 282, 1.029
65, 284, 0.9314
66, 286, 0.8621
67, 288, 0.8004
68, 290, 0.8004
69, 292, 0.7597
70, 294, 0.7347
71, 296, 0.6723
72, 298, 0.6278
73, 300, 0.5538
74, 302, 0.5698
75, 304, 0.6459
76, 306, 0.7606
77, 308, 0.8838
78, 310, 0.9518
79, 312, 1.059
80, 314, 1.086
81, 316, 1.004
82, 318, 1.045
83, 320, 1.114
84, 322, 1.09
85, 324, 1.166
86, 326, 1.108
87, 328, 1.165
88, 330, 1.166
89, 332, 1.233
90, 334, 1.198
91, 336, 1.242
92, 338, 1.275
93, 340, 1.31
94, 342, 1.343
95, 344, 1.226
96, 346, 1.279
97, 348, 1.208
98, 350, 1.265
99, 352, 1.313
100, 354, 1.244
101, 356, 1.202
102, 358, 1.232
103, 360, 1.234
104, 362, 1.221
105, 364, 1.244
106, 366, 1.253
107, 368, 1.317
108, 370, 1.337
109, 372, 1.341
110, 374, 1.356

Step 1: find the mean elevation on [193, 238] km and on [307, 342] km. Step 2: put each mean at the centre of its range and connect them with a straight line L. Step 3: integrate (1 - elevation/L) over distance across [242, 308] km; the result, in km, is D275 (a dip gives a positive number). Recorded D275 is 7.6 km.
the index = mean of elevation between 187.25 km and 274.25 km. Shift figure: 1.11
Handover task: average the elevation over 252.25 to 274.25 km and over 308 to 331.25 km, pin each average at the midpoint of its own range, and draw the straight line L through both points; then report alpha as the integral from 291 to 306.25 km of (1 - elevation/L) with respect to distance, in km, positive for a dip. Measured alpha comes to 6.0 km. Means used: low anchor 1.11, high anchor 1.08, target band 0.661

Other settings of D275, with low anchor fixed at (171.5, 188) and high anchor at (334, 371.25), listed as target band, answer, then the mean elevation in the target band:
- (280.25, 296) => 5.1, 0.844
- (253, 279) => 2.8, 1.11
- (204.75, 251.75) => 4.5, 1.12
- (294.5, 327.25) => 9.4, 0.896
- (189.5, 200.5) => 0.8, 1.15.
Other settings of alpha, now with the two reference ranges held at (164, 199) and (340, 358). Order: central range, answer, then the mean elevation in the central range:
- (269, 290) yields 4.06 km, 1.01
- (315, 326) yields 1.49 km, 1.09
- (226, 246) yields 0.71 km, 1.2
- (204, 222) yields 3.36 km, 1.01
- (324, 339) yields 0.74 km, 1.2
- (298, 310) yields 5.29 km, 0.701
